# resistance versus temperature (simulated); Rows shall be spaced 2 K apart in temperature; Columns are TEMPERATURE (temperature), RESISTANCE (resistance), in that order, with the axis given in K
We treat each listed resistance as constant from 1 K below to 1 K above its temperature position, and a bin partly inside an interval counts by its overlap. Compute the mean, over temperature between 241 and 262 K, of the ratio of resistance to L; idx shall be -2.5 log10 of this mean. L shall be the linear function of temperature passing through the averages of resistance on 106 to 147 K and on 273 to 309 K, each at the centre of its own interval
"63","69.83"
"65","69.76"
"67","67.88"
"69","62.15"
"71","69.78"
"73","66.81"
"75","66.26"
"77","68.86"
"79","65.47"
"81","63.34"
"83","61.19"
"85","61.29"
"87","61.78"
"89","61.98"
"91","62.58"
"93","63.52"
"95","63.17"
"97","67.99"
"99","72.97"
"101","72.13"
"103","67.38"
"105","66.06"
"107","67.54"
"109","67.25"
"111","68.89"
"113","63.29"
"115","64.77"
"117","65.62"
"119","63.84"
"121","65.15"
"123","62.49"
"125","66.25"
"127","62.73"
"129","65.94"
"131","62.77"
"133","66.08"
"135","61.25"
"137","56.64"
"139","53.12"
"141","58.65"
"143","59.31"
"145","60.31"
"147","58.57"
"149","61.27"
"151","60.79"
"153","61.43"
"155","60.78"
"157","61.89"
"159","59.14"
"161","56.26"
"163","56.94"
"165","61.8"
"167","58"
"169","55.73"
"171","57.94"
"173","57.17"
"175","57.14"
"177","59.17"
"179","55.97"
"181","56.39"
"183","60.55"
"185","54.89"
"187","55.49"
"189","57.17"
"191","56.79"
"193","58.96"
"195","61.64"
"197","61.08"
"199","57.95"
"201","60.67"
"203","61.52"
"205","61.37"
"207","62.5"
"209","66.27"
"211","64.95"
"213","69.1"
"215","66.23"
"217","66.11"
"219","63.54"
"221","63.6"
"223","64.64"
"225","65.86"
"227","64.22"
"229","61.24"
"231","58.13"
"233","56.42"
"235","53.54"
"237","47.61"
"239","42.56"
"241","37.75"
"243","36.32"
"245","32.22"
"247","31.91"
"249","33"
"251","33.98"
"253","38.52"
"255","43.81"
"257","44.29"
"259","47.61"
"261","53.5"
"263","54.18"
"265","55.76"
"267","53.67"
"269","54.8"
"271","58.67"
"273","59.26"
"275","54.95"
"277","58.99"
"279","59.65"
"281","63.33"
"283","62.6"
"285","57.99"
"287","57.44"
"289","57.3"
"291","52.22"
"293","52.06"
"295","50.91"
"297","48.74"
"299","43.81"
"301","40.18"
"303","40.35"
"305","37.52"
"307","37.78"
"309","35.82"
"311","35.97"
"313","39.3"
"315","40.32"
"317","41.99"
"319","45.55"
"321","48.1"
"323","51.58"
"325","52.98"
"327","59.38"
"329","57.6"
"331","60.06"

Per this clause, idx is 0.34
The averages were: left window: 63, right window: 51.3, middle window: 39.4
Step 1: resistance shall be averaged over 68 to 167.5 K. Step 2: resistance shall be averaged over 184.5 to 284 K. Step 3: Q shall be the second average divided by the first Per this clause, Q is 0.87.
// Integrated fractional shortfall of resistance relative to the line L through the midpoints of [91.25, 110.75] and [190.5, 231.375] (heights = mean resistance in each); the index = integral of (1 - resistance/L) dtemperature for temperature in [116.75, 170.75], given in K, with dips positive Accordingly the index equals 4.0 K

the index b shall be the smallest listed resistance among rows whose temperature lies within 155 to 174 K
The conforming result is 55.73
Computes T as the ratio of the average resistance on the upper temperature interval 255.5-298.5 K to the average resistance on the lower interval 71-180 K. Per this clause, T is 0.9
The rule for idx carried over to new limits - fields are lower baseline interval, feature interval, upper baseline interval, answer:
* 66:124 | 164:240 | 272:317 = -0.05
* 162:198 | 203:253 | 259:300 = 0.05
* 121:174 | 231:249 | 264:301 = 0.31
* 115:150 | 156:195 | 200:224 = 0.09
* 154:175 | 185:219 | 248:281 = -0.11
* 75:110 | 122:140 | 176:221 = 0.03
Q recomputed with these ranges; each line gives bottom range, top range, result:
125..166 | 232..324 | 0.79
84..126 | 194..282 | 0.83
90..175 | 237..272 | 0.71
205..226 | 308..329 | 0.70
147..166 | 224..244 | 0.87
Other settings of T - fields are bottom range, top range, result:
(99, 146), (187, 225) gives 0.97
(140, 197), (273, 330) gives 0.85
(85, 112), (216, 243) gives 0.85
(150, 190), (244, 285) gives 0.86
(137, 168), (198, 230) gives 1.08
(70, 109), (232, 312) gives 0.73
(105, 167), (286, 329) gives 0.75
